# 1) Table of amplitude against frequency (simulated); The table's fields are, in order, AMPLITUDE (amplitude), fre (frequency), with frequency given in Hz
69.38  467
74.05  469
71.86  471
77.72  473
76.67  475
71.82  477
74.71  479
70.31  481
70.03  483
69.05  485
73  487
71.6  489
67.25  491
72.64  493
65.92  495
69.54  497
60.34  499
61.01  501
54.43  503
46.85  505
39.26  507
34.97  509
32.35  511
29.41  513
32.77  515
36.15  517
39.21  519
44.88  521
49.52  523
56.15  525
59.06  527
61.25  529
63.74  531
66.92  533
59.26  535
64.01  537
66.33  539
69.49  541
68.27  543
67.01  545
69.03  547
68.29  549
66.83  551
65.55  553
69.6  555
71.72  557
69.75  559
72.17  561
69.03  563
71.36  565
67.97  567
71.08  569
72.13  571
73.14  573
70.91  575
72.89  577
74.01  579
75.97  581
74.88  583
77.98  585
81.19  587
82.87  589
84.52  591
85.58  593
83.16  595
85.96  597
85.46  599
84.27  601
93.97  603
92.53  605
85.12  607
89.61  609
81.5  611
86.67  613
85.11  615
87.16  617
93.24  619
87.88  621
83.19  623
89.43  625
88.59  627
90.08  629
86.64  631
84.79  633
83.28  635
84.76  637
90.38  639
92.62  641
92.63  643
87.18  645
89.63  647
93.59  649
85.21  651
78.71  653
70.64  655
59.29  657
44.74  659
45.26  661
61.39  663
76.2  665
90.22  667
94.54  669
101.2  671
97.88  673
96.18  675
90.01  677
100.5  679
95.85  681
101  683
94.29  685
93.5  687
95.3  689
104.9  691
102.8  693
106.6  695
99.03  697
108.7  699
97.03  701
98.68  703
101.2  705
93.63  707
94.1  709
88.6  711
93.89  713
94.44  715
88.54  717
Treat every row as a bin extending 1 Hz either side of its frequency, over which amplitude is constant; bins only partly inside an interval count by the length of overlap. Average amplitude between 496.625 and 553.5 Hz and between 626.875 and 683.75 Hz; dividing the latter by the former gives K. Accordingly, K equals 1.54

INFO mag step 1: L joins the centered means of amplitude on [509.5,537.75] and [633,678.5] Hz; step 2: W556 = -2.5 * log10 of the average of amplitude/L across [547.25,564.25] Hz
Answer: -0.20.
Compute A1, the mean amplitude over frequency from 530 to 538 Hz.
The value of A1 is 63.5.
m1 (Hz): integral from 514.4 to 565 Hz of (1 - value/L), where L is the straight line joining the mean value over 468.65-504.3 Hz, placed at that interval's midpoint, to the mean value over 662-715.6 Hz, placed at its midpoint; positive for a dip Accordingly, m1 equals 9.87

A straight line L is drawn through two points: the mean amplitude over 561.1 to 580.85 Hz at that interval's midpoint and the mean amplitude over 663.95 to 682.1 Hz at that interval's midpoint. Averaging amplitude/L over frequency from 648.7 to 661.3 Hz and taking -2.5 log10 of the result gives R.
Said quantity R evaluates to 0.30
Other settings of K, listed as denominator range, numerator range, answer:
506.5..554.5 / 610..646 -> 1.59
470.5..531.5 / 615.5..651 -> 1.52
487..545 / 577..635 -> 1.53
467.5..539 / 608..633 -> 1.47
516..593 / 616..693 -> 1.29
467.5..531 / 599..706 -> 1.51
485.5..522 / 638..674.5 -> 1.55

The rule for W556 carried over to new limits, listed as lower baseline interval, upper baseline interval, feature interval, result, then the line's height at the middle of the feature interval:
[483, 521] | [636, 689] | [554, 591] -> -0.10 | 67.3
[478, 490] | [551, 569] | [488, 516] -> 0.32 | 71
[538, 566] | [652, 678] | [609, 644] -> -0.18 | 74.5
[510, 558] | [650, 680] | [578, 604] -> -0.22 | 67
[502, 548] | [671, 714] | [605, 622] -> -0.14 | 76.5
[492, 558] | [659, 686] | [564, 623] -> -0.15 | 70.7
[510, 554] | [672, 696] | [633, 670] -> 0.13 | 89.2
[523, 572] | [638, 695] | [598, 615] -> -0.14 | 76.7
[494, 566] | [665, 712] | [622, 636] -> -0.05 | 82.5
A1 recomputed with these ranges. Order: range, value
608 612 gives 85.6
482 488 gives 70.7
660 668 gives 68.3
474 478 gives 74.2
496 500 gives 64.9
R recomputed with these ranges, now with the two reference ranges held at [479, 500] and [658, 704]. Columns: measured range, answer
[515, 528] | 0.492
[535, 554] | 0.134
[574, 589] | 0.054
